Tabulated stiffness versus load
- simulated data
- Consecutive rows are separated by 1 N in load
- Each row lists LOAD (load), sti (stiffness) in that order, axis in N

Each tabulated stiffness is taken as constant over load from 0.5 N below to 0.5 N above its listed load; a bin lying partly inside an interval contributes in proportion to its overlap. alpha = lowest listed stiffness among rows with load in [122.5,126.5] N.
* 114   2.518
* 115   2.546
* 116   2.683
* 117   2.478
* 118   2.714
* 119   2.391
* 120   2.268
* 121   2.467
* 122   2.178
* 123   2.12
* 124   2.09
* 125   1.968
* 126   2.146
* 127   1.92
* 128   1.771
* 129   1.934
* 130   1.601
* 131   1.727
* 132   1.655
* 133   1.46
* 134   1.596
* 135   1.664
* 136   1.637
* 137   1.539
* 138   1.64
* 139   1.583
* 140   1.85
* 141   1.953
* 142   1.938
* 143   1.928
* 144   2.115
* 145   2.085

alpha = 1.968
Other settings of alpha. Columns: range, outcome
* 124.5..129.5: 1.771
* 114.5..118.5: 2.478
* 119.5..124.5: 2.09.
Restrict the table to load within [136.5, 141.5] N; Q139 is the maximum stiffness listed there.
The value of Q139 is 1.953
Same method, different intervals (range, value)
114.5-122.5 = 2.714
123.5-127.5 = 2.146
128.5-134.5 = 1.934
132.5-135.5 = 1.664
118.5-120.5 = 2.391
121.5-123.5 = 2.178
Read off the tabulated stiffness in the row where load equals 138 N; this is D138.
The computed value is 1.64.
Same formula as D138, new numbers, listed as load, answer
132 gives 1.655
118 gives 2.714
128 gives 1.771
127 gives 1.92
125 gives 1.968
